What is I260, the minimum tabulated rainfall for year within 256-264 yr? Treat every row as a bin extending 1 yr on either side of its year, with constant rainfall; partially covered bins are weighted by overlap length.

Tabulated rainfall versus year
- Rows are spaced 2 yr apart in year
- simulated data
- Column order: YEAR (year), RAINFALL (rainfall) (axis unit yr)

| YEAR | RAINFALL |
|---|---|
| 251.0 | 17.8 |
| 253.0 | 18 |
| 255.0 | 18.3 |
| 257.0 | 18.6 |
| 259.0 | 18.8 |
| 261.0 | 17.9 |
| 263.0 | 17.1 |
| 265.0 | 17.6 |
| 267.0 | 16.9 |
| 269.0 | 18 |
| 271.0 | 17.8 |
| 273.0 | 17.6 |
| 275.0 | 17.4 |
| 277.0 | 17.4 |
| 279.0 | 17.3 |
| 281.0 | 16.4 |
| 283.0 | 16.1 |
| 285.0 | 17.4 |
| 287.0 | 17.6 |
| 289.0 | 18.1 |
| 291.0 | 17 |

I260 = 17.1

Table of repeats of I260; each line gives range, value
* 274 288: 16.1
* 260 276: 16.9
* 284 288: 17.4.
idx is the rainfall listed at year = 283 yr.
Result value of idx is 16.1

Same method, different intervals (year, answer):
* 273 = 17.6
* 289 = 18.1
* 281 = 16.4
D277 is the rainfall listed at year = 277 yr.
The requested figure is 17.4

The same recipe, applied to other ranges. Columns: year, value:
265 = 17.6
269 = 18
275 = 17.4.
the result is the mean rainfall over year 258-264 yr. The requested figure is 17.9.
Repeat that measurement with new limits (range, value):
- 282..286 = 16.8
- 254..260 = 18.6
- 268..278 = 17.6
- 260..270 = 17.5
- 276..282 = 17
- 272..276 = 17.5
